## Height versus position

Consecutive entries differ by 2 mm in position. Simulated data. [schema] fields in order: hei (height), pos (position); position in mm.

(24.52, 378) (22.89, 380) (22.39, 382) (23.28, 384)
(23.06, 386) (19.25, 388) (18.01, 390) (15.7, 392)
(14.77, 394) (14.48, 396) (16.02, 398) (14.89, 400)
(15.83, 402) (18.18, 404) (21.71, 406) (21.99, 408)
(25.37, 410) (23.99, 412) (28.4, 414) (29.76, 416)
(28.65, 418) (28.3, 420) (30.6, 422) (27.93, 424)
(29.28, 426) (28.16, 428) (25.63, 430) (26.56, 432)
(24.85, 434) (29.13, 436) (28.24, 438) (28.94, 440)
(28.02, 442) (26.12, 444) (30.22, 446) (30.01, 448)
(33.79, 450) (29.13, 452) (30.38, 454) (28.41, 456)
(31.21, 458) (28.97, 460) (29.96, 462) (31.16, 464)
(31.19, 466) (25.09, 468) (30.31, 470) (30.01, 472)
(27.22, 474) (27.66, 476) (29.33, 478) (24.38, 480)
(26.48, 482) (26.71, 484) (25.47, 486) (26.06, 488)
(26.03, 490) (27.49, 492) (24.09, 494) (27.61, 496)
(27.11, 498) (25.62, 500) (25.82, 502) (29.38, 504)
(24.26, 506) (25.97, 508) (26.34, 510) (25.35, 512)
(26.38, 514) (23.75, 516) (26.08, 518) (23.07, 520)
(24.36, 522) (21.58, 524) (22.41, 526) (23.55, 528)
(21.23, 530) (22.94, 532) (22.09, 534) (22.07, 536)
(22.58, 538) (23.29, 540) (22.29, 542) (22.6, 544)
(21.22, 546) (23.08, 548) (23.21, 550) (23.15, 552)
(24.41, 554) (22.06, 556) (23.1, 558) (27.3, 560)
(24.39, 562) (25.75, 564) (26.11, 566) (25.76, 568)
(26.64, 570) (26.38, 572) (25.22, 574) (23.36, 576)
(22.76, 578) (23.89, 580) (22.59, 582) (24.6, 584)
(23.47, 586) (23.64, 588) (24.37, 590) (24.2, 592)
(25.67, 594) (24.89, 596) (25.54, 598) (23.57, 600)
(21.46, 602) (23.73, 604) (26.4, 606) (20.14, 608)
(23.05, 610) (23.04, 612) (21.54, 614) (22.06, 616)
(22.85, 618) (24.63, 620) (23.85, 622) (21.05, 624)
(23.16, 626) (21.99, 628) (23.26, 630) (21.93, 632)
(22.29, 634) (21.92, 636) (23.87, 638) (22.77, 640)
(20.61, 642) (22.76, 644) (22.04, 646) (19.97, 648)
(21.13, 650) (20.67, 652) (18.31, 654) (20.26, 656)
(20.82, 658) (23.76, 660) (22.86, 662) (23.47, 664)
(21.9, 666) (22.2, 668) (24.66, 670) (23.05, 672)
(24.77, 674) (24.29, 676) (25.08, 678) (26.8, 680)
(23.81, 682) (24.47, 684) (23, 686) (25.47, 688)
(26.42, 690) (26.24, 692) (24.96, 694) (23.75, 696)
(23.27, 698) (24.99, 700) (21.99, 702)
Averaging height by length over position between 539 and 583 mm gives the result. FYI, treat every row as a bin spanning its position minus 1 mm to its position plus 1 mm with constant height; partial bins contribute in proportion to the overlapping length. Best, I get 24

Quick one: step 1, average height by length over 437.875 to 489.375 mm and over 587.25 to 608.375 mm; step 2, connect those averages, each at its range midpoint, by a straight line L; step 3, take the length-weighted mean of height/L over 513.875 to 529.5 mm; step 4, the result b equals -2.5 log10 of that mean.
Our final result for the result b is 0.13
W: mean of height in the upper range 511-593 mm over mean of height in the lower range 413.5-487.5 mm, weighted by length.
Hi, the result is 0.84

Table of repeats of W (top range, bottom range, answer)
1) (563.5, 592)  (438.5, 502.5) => 0.87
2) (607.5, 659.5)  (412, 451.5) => 0.77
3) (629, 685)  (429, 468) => 0.78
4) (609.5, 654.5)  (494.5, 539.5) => 0.90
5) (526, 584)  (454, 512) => 0.86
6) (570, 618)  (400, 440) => 0.92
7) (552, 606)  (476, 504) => 0.92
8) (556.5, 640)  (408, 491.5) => 0.84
